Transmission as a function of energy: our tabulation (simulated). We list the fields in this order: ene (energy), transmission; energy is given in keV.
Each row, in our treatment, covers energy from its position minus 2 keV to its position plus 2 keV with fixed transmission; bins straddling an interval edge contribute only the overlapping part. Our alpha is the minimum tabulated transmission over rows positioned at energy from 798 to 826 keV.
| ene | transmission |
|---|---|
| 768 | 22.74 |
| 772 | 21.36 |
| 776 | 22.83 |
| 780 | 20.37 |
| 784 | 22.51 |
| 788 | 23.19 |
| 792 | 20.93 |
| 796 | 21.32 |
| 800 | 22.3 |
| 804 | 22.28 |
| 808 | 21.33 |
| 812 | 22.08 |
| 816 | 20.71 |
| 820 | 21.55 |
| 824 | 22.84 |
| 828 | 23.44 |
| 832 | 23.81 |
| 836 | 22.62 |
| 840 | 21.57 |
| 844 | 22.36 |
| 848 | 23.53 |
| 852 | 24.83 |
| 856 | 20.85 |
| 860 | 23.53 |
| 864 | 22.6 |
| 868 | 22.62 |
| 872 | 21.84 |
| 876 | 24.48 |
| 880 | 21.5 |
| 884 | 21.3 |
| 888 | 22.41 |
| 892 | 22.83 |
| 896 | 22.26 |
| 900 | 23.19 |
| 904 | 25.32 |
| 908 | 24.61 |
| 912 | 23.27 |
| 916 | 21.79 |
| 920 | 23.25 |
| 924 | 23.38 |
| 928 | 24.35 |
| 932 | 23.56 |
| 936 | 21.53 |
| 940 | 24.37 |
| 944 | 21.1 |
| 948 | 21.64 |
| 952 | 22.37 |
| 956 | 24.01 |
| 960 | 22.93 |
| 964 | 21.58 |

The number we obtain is 20.71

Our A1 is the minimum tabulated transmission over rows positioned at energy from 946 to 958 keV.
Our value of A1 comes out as 21.64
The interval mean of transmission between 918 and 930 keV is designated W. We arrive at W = 23.7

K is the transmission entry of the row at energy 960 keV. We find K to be 22.93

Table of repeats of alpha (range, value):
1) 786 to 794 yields 20.93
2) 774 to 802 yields 20.37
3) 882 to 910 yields 21.3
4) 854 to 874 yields 20.85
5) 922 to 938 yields 21.53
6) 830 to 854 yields 21.57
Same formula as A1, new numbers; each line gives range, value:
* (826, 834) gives 23.44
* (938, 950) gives 21.1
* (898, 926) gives 21.79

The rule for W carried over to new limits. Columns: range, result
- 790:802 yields 21.5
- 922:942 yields 23.4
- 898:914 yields 24.1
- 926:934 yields 24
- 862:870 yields 22.6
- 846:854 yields 24.2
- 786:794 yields 22.1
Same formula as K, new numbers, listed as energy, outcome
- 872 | 21.84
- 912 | 23.27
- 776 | 22.83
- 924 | 23.38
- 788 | 23.19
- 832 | 23.81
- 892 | 22.83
